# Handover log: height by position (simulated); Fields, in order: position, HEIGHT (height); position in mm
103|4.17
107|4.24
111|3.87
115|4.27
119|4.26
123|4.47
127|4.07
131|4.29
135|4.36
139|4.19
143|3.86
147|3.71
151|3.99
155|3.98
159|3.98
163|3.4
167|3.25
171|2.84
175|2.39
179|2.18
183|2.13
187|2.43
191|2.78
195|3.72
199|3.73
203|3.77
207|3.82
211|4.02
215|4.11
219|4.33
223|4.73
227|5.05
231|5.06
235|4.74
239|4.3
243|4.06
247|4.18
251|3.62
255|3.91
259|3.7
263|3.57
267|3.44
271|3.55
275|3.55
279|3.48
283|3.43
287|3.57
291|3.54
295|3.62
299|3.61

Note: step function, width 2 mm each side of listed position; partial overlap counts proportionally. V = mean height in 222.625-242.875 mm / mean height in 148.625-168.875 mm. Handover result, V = 1.27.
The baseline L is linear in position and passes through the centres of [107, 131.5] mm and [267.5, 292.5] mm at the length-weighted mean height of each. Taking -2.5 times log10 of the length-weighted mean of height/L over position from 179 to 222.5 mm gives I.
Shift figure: 0.11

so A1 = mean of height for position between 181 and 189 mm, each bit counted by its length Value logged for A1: 2.28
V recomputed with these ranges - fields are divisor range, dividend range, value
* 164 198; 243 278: 1.34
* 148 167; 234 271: 1.04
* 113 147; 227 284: 0.94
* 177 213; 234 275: 1.22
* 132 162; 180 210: 0.80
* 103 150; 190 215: 0.90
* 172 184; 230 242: 2.01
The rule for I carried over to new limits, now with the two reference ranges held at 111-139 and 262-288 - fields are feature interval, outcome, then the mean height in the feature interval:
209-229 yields -0.176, 4.45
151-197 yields 0.298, 3.05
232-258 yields -0.138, 4.15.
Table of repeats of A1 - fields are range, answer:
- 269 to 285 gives 3.5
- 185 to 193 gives 2.6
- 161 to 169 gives 3.33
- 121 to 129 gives 4.27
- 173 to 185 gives 2.23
